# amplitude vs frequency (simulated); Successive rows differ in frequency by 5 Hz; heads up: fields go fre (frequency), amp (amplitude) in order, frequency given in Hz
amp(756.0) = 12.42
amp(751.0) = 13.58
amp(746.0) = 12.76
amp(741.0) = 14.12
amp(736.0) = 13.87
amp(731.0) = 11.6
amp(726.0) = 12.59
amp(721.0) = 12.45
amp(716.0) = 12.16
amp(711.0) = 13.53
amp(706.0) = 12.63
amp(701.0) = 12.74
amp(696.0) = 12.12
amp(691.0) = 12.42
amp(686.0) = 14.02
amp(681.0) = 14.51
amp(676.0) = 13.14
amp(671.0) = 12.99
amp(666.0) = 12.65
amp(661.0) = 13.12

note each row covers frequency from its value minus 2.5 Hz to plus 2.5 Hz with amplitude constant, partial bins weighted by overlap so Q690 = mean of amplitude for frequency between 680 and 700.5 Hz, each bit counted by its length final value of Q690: 13.1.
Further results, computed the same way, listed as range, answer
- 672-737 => 12.9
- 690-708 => 12.5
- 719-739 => 12.7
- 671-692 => 13.5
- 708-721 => 12.8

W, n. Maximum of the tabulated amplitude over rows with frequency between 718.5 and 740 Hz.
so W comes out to 13.87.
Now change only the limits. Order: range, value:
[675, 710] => 14.51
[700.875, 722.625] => 13.53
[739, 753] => 14.12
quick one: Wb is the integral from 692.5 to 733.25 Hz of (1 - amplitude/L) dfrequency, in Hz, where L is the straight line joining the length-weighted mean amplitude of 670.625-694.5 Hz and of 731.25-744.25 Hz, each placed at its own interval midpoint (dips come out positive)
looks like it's 3.0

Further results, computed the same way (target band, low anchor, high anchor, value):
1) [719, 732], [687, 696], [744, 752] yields 0.6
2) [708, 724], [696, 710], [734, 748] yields 0.3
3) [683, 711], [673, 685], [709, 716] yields 1.1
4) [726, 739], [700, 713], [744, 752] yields 0.3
